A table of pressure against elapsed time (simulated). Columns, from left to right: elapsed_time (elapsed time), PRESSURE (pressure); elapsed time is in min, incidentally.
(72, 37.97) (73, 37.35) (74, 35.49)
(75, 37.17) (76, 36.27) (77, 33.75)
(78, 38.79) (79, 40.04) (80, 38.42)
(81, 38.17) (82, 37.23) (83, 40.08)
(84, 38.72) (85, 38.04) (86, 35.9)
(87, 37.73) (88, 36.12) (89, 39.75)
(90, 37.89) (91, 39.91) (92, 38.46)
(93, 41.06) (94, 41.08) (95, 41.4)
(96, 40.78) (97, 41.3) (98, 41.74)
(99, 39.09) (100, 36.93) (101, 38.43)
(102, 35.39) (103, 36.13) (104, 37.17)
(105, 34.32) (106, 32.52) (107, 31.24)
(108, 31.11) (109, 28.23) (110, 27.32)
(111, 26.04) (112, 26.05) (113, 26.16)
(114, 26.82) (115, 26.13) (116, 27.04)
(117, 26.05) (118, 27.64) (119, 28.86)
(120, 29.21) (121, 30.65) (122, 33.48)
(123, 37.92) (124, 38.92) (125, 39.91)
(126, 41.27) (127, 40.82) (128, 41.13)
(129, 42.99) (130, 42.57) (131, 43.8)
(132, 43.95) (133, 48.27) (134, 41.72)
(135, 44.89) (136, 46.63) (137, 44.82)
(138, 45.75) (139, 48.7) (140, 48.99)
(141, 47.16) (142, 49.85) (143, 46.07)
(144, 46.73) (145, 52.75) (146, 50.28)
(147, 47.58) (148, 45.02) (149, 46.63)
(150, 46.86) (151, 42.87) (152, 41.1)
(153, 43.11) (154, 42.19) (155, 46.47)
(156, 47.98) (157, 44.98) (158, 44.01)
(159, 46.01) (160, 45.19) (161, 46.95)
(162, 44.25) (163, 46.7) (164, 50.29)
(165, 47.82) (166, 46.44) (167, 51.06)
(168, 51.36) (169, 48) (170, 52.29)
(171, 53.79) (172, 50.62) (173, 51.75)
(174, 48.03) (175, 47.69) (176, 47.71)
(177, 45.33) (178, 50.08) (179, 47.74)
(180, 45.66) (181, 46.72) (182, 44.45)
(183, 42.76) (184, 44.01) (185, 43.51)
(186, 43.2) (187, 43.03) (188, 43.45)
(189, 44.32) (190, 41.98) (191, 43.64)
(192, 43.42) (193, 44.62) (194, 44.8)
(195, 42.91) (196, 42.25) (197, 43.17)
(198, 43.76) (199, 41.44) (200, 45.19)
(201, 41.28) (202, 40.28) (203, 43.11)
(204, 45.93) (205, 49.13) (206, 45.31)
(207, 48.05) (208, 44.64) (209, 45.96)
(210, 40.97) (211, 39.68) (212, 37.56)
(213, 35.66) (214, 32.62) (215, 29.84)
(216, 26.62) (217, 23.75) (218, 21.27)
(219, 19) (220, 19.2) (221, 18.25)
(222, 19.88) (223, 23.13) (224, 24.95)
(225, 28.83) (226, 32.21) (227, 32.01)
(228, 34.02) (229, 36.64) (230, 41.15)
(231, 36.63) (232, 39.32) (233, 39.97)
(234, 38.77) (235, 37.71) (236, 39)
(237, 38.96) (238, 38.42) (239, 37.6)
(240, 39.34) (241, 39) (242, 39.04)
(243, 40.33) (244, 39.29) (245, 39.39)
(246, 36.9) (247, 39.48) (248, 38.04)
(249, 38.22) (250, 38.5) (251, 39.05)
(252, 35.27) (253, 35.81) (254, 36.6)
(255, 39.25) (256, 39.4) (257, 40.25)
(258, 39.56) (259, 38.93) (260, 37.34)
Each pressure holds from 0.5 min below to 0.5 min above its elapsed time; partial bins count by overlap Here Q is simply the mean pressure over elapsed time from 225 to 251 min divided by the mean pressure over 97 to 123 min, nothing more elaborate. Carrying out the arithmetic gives 1.19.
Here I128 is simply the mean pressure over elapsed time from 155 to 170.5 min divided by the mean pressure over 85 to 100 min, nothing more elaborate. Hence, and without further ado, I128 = 1.2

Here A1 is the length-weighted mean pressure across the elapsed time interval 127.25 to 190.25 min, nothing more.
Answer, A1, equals 46.3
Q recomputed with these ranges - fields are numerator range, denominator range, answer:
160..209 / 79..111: 1.24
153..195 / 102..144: 1.25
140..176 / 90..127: 1.39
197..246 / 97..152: 0.94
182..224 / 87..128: 1.11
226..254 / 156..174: 0.79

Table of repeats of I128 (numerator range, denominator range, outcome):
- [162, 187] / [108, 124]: 1.65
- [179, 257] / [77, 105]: 0.99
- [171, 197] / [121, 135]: 1.11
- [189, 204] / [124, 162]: 0.95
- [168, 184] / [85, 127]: 1.39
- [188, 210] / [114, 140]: 1.14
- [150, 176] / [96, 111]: 1.35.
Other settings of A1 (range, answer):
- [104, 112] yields 30.3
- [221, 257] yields 36.1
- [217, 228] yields 24.3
